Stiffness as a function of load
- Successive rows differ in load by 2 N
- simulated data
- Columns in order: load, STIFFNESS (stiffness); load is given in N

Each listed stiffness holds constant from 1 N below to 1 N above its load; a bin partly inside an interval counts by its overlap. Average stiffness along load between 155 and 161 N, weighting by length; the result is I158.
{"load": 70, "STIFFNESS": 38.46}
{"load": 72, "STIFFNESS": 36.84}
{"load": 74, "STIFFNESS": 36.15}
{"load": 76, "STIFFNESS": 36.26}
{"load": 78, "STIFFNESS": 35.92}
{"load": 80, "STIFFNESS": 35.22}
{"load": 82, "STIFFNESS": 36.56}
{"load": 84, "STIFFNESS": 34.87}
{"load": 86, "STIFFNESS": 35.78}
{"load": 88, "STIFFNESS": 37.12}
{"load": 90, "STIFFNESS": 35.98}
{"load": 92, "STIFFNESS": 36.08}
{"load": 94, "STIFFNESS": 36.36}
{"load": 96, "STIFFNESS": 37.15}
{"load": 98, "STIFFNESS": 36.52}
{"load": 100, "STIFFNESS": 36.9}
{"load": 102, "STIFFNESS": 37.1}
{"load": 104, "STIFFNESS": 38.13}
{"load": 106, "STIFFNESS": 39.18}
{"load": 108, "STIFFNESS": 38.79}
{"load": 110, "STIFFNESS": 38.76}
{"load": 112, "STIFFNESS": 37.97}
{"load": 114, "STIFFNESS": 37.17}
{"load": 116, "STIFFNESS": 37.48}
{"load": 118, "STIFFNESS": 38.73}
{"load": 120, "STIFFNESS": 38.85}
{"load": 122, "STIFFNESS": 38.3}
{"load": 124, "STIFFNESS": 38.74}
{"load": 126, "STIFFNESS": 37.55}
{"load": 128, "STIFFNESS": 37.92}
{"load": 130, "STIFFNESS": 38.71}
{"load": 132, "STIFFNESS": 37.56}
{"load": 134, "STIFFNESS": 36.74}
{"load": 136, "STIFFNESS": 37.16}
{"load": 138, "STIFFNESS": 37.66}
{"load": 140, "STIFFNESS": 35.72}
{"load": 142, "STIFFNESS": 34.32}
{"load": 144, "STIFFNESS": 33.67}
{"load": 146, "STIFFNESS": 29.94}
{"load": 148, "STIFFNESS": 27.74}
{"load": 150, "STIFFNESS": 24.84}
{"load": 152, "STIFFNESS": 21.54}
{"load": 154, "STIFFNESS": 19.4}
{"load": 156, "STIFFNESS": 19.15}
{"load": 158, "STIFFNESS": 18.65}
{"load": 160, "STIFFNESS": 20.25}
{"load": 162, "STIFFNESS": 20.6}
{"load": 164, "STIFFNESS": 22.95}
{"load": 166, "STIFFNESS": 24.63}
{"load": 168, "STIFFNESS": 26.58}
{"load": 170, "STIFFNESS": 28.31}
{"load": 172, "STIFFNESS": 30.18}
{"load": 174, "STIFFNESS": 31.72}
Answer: 19.3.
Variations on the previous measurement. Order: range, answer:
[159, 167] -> 22.1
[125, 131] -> 38.1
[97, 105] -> 37.2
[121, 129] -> 38.1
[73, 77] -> 36.2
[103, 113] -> 38.6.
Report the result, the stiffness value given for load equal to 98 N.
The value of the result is 36.52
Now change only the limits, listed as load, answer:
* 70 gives 38.46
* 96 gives 37.15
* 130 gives 38.71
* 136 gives 37.16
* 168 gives 26.58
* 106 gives 39.18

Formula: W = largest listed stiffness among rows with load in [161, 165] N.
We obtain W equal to 22.95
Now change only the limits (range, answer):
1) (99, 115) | 39.18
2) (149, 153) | 24.84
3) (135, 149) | 37.66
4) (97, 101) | 36.9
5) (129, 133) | 38.71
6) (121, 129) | 38.74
